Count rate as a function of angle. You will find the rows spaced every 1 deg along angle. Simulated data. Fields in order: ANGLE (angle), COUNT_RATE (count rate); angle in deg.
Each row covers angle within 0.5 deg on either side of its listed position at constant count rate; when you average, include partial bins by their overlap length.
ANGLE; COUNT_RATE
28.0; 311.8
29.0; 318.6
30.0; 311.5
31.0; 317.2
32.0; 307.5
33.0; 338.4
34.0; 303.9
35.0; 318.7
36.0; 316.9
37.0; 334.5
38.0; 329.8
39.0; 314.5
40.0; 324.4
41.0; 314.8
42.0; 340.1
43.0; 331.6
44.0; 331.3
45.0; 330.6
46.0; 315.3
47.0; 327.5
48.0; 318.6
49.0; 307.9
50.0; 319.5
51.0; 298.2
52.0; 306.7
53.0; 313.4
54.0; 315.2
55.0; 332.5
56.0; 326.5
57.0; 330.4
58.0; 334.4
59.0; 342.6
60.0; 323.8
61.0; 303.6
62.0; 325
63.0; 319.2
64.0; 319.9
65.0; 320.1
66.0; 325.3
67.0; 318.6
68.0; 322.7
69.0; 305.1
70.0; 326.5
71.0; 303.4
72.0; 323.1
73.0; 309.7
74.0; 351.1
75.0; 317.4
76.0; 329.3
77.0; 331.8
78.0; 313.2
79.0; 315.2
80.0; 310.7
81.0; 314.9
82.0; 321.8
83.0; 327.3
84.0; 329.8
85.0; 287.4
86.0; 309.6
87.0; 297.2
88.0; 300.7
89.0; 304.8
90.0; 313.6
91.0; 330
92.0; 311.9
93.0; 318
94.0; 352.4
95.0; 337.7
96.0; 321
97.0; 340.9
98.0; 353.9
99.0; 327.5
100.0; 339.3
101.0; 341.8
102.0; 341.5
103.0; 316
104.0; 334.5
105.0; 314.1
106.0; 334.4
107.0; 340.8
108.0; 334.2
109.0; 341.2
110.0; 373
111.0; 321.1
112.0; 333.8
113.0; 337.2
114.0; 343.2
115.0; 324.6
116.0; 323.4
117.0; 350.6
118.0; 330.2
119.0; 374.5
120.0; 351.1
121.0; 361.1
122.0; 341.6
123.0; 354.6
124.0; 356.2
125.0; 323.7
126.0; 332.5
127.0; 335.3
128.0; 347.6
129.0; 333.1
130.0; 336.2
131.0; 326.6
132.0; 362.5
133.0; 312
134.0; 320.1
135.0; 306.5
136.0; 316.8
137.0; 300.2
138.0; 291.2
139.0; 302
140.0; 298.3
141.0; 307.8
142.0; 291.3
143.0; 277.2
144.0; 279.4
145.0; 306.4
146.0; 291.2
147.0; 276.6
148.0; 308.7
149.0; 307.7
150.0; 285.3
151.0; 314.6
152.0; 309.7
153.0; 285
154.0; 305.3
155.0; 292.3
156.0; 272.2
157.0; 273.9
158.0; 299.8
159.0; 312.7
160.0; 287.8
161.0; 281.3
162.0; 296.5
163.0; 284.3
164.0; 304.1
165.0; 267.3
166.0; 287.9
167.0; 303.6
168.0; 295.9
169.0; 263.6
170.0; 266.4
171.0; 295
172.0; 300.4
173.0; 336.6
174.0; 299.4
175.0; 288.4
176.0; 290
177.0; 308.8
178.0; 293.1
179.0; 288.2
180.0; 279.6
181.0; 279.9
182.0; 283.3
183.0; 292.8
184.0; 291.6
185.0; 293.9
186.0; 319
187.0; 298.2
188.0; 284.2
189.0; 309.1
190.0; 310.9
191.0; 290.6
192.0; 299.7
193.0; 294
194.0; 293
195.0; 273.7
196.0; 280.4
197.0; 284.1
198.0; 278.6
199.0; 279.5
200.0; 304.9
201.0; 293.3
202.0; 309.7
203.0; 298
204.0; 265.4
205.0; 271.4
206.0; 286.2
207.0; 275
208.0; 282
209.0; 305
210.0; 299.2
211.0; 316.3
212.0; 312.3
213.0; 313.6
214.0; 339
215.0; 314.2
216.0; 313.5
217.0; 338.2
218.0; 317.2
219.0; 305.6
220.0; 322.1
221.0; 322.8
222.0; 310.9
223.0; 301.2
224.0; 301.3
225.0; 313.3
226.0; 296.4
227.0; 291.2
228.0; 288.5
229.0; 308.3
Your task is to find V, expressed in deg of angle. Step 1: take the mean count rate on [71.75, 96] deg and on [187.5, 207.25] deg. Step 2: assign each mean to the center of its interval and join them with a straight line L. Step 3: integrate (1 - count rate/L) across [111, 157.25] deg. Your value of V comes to -1.8 deg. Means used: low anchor 319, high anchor 289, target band 318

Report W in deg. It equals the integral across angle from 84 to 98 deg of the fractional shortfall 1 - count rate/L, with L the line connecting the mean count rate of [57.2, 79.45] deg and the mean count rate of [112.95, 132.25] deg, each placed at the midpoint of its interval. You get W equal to 0.5 deg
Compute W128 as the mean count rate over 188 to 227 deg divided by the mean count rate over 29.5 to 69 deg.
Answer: 0.9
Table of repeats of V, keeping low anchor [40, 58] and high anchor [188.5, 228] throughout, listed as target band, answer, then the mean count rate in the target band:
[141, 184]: 2.0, 292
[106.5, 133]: -2.5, 341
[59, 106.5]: -0.8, 322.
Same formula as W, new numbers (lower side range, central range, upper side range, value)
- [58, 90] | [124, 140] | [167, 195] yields -1.0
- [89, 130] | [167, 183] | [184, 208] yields 0.5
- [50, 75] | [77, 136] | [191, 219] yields -3.3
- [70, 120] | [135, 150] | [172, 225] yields 0.9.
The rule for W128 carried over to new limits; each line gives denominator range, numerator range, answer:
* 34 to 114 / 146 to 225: 0.92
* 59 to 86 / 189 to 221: 0.94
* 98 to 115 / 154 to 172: 0.86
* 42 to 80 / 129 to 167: 0.93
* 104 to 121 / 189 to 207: 0.85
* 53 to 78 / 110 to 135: 1.05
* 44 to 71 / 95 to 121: 1.06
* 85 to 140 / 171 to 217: 0.90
